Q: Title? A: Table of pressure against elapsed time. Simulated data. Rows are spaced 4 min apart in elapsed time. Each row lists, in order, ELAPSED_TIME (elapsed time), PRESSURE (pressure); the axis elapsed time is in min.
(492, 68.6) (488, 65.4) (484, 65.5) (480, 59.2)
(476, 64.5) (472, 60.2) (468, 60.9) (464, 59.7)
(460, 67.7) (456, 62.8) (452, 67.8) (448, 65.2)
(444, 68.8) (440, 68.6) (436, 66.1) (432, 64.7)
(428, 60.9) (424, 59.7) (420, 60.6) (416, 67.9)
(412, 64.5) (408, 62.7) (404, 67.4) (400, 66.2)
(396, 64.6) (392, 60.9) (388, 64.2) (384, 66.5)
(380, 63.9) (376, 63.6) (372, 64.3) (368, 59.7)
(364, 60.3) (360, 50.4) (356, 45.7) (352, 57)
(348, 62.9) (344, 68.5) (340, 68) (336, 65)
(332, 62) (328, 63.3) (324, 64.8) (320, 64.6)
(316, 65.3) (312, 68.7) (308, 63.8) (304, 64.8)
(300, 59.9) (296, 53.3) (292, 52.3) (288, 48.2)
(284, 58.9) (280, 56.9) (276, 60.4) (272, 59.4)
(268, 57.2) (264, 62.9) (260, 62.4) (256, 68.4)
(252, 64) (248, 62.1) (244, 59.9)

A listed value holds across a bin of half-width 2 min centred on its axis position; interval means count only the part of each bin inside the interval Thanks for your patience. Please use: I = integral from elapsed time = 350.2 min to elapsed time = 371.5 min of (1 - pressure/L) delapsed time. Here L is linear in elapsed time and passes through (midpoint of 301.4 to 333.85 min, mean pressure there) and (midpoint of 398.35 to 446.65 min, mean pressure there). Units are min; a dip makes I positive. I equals 3.10 min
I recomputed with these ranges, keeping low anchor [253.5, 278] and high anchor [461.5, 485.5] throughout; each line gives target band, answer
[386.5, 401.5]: -0.52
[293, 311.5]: 0.34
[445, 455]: -0.75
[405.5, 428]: -0.45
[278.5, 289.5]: 1.24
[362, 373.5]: 0.09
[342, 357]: 0.58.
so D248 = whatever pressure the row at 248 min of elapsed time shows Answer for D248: 62.1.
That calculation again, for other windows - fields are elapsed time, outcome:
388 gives 64.2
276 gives 60.4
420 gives 60.6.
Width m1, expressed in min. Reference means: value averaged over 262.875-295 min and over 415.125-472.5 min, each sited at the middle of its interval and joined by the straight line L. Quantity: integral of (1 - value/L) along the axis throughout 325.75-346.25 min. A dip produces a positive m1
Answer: -2.1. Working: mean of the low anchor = 56.7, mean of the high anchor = 64.1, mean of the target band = 65.3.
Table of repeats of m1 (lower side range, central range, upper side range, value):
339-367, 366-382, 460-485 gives -0.98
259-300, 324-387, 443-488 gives -1.76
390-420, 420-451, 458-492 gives -0.33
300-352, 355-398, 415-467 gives 2.57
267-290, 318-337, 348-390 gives -1.79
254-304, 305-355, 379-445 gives -2.68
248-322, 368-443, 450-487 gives -2.28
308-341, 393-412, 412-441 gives -0.21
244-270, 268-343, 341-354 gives 2.20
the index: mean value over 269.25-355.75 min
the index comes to 61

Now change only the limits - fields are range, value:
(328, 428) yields 62.3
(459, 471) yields 62.1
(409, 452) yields 64.8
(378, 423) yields 64.4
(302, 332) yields 64.8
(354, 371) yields 54.6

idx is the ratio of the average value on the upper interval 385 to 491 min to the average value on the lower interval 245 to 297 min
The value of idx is 1.1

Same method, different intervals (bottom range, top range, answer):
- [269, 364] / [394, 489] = 1.07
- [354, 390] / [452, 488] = 1.05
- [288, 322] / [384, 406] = 1.07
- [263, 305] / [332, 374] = 1.05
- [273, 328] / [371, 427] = 1.06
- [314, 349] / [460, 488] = 0.96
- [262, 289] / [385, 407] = 1.11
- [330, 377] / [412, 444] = 1.06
